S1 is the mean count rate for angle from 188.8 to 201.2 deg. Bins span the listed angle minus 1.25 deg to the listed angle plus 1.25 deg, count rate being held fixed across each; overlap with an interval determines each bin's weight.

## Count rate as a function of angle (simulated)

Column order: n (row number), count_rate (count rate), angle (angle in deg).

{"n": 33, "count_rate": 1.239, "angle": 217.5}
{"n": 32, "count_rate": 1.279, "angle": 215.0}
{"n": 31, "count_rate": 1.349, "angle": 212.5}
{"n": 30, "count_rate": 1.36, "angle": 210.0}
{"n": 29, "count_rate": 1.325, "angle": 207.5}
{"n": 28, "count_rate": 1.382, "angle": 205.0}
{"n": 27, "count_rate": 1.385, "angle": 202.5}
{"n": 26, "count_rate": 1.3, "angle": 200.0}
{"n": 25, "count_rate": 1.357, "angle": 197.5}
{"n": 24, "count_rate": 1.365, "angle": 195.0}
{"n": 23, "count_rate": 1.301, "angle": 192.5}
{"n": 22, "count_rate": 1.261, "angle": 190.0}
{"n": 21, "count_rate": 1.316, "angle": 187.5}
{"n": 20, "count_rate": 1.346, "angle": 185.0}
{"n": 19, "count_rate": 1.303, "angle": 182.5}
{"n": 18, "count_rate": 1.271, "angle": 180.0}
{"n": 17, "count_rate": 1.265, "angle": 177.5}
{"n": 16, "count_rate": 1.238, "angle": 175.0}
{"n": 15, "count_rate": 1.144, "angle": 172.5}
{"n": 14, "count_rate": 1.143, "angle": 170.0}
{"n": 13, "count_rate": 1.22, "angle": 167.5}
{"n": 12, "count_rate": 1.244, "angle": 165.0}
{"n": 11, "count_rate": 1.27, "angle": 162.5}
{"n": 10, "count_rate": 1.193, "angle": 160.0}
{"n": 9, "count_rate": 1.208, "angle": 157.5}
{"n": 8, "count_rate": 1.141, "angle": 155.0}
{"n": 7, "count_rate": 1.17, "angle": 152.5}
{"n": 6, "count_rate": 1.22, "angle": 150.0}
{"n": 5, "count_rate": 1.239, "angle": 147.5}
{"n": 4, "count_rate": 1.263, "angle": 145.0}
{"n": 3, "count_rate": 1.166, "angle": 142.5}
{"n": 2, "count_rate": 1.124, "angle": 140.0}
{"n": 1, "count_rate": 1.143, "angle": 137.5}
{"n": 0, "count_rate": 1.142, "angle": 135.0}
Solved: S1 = 1.32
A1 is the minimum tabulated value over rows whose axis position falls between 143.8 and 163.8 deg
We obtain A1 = 1.141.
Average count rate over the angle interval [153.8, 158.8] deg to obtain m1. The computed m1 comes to 1.18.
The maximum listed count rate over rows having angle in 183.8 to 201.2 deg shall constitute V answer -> 1.365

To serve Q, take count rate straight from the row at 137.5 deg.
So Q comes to 1.143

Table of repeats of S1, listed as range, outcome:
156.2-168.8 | 1.23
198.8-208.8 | 1.35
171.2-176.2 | 1.19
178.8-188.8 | 1.31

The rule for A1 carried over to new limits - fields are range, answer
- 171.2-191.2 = 1.144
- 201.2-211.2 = 1.325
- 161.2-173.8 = 1.143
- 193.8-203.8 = 1.3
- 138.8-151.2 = 1.124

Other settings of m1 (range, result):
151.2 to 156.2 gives 1.16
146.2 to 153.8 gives 1.21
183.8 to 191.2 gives 1.31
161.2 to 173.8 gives 1.2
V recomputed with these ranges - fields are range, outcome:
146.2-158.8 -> 1.239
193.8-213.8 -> 1.385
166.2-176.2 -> 1.238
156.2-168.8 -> 1.27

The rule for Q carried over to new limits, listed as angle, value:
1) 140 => 1.124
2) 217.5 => 1.239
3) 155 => 1.141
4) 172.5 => 1.144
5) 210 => 1.36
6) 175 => 1.238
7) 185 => 1.346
